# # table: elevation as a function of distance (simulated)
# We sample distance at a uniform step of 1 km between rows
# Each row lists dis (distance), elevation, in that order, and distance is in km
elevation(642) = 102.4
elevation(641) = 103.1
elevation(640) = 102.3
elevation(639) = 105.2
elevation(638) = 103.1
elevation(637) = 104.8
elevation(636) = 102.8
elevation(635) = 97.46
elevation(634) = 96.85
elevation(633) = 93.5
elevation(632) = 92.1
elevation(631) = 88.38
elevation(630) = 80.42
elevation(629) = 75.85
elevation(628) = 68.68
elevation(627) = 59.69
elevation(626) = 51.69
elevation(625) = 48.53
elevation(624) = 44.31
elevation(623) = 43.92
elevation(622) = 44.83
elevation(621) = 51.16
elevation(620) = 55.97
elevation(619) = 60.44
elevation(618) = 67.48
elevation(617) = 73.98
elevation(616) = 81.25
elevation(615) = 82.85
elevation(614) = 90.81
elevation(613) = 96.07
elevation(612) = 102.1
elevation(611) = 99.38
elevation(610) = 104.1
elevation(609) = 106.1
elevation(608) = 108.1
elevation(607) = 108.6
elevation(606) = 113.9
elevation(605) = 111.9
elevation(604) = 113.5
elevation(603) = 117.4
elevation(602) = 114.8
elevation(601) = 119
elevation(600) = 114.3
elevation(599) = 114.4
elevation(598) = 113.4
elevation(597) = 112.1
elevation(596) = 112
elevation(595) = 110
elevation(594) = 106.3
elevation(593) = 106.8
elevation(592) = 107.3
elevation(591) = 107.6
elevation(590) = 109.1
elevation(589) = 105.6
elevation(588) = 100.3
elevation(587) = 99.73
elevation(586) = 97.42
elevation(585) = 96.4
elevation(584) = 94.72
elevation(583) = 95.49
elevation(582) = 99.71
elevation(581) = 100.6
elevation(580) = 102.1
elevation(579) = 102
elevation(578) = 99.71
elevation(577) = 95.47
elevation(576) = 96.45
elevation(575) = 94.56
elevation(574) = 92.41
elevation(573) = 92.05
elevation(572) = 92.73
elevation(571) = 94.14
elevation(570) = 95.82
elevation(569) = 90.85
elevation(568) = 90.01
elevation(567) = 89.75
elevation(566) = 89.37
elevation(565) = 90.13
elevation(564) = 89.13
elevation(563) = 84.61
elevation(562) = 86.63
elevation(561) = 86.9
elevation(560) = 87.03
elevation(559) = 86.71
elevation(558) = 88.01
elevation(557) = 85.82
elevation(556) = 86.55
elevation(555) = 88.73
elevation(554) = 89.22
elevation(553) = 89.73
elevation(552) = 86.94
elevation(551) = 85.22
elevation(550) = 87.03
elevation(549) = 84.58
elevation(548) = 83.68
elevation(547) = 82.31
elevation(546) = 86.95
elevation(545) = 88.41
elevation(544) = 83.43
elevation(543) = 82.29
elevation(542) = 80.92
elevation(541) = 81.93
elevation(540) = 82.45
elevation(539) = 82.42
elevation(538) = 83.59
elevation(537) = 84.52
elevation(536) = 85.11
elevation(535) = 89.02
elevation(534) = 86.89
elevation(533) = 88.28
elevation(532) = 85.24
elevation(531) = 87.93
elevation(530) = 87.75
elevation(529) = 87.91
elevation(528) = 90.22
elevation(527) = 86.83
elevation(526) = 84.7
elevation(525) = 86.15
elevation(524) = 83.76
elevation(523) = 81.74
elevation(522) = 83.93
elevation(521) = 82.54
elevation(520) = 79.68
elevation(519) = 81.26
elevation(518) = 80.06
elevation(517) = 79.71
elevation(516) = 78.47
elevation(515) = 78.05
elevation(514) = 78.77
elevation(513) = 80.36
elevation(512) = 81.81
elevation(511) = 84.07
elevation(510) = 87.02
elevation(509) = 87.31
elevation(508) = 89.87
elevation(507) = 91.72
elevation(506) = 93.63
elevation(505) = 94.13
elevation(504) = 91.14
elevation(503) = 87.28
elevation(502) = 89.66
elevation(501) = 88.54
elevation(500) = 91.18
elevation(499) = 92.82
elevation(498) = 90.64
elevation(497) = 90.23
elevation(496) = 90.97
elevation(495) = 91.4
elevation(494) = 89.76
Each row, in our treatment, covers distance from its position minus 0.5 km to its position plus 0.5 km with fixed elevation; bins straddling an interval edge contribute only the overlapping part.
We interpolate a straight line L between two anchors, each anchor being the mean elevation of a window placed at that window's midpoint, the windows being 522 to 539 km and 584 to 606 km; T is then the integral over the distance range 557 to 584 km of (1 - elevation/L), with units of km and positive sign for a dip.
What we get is 2.03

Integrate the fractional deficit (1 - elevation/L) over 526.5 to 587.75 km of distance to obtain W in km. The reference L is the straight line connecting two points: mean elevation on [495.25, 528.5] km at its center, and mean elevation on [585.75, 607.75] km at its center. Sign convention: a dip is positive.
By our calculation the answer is 5.7 km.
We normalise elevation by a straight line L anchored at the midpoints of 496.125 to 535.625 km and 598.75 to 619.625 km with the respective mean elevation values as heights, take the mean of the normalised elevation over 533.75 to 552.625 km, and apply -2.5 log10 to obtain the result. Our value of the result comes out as 0.07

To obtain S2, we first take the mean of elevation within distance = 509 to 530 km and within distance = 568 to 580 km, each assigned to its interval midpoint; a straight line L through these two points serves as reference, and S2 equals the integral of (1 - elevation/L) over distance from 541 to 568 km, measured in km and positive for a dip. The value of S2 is 1.3 km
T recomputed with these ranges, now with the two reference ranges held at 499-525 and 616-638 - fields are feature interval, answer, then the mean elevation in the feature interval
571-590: -5.0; 97.8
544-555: -0.7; 86.4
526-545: -0.6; 85.4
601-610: -4.4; 112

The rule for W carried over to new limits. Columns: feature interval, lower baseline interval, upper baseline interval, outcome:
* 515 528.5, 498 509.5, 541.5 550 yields 0.8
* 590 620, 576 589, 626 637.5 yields -2.9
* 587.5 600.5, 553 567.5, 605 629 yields -4.4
